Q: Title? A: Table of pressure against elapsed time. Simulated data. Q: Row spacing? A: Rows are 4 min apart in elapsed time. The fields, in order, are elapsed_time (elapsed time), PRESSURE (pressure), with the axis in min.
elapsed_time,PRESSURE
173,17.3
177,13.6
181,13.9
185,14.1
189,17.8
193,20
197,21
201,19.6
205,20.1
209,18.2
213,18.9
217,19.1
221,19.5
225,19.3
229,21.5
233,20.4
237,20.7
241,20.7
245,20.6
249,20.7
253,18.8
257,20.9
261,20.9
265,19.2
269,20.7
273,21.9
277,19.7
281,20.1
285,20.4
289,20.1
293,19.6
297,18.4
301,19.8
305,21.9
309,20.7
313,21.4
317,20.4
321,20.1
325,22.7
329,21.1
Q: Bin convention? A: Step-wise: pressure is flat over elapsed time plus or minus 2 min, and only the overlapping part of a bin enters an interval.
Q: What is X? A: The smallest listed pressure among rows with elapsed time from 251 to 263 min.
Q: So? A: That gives 18.8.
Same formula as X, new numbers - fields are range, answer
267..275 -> 20.7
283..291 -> 20.1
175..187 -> 13.6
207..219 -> 18.2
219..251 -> 19.3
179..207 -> 13.9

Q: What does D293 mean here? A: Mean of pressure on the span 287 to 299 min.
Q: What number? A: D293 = 19.4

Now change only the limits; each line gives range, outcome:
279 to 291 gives 20.2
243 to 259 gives 20.2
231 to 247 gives 20.6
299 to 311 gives 20.8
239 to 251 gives 20.7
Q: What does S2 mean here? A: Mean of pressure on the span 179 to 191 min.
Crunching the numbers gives 15.3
